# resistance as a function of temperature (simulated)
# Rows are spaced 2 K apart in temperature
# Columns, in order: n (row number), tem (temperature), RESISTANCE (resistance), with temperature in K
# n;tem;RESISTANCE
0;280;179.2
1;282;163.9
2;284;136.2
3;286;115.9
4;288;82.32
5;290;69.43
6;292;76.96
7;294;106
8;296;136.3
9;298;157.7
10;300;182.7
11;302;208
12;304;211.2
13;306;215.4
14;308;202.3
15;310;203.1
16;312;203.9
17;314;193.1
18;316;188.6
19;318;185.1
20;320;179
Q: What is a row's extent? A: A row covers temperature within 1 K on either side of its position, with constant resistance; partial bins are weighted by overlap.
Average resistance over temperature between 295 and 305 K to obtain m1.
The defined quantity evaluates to 179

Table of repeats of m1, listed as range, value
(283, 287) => 126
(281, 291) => 114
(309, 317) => 197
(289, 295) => 84.1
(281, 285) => 150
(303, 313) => 207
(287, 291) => 75.9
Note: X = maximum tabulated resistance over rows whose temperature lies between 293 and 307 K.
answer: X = 215.4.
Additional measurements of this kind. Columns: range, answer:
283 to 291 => 136.2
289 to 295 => 106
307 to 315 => 203.9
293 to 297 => 136.3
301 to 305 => 211.2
